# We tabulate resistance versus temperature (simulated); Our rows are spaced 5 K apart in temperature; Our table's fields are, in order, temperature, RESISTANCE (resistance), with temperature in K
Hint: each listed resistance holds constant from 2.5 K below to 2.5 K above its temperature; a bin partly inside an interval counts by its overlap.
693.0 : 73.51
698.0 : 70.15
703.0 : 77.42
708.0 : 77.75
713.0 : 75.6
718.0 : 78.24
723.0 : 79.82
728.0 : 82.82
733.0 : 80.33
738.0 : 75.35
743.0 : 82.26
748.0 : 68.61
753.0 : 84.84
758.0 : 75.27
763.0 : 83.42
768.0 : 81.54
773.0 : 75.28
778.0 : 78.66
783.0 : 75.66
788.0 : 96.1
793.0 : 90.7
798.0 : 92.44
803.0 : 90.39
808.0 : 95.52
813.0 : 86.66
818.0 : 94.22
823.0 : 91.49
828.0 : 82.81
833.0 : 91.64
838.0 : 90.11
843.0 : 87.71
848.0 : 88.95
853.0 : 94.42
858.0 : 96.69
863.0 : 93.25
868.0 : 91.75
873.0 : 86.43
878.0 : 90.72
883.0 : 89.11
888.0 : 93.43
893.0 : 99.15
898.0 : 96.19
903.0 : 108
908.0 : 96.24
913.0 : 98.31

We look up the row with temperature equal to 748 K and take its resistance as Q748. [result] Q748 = 68.61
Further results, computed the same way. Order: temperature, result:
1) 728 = 82.82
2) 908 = 96.24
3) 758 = 75.27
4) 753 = 84.84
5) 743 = 82.26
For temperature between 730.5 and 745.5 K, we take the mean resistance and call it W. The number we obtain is 79.3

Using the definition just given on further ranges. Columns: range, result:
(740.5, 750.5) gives 75.4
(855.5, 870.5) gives 93.9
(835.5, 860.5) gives 91.6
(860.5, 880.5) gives 90.5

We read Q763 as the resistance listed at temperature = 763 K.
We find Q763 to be 83.42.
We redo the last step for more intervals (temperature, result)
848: 88.95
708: 77.75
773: 75.28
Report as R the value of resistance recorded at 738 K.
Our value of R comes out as 75.35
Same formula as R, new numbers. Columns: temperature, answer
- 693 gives 73.51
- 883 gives 89.11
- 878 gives 90.72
